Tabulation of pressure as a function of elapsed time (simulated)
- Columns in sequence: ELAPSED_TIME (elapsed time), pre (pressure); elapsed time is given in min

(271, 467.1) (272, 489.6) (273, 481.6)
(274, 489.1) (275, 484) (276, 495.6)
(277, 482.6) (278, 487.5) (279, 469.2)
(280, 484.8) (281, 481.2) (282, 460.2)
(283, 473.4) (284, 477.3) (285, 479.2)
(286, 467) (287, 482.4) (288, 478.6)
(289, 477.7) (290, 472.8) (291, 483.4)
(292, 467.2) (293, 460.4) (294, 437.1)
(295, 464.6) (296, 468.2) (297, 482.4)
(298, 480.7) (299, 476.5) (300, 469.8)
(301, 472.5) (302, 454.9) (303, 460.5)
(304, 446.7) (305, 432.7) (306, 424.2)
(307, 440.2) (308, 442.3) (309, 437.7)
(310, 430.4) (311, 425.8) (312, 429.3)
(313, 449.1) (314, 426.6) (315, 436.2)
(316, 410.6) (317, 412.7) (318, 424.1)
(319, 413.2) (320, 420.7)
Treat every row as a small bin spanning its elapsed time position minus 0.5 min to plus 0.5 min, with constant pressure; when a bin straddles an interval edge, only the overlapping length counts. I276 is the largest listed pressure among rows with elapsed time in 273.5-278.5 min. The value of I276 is 495.6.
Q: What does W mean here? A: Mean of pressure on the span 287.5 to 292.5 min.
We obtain 476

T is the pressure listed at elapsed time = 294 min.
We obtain 437.1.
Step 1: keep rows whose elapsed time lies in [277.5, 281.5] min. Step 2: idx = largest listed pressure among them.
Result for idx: 487.5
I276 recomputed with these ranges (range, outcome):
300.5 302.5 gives 472.5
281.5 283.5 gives 473.4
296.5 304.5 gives 482.4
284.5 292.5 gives 483.4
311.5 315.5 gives 449.1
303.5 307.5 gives 446.7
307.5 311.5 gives 442.3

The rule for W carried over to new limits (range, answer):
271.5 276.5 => 488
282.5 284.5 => 475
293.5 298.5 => 467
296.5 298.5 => 482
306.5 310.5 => 438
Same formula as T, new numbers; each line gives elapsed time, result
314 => 426.6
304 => 446.7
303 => 460.5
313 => 449.1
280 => 484.8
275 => 484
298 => 480.7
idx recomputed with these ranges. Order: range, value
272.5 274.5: 489.1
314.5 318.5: 436.2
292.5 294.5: 460.4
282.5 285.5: 479.2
